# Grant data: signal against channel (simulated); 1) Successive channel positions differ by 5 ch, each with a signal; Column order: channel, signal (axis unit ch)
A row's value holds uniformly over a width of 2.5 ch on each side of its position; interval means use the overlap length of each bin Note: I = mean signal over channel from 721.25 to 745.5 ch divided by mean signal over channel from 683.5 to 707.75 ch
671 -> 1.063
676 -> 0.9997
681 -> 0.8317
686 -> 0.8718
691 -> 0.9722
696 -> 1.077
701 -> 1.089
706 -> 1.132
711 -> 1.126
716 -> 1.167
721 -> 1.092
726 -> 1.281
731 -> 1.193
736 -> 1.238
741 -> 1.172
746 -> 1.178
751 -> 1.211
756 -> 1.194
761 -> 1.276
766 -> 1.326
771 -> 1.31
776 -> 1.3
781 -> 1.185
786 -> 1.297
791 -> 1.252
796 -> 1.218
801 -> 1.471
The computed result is 1.18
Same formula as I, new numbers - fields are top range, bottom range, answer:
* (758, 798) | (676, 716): 1.24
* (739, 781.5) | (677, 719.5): 1.20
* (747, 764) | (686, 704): 1.20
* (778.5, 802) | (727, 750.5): 1.06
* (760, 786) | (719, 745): 1.07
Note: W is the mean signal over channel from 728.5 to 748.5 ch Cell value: 1.2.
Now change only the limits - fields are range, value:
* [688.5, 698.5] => 1.02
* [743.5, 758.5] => 1.19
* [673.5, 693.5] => 0.919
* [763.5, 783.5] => 1.28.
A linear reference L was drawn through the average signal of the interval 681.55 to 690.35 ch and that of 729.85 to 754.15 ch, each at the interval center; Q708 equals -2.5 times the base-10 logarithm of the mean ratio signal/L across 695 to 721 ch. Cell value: -0.11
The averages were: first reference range 0.884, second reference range 1.2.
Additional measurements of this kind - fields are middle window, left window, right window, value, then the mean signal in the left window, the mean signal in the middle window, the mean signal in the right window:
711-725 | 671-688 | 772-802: -0.092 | 0.926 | 1.15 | 1.28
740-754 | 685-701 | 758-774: 0.030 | 1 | 1.19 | 1.3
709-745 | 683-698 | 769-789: -0.086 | 0.965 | 1.18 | 1.27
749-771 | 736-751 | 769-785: -0.026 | 1.19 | 1.26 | 1.27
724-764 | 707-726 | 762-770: 0.018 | 1.15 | 1.22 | 1.31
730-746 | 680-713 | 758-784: -0.032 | 1.02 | 1.2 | 1.28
